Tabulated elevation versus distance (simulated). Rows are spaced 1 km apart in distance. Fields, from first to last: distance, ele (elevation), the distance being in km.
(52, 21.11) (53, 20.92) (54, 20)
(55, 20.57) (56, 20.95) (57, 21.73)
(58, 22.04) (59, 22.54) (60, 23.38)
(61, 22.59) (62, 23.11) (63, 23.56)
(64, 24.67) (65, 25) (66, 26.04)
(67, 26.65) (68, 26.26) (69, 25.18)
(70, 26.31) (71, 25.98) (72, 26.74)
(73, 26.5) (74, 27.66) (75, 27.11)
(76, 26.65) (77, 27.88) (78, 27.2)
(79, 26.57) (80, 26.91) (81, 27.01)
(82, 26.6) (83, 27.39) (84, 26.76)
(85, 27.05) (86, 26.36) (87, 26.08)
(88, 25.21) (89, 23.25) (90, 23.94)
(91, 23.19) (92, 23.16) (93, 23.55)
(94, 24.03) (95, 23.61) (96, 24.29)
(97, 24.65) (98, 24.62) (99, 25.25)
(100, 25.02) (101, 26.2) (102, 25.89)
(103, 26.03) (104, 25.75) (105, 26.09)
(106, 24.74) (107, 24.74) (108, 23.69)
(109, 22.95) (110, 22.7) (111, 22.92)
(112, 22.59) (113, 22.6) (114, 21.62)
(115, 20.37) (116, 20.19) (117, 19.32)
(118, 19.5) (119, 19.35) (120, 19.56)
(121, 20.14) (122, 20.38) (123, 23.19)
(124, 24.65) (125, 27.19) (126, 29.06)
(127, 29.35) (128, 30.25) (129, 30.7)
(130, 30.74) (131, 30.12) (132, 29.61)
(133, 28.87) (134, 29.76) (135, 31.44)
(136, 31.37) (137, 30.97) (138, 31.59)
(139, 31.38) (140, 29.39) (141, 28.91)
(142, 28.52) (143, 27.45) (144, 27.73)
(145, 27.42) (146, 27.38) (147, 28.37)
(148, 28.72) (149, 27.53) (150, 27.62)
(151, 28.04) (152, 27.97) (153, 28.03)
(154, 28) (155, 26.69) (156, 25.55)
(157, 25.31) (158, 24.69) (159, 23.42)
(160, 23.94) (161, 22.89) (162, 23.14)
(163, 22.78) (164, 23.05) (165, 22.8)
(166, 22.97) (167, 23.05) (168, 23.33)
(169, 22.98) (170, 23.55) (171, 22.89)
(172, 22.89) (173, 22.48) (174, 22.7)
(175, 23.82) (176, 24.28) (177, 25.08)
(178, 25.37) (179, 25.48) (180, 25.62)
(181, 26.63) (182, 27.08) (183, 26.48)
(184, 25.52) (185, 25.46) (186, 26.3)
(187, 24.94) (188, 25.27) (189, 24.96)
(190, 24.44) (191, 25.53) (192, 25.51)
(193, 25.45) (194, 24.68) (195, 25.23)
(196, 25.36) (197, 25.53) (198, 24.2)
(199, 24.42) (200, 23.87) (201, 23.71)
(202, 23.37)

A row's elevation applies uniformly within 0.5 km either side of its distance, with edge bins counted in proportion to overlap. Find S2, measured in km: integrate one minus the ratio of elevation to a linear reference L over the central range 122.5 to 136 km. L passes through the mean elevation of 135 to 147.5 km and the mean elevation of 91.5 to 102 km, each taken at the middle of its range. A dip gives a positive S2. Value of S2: -0.4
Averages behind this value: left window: 24.5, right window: 29.3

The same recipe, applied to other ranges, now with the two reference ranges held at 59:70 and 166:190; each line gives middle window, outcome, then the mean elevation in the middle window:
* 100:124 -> 1.84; 22.7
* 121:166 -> -4.92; 27.3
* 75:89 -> -1.15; 26.6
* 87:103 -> 0.08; 24.5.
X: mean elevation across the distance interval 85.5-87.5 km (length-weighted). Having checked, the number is 26.2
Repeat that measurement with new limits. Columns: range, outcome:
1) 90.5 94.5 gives 23.5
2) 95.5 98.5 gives 24.5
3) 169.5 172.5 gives 23.1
